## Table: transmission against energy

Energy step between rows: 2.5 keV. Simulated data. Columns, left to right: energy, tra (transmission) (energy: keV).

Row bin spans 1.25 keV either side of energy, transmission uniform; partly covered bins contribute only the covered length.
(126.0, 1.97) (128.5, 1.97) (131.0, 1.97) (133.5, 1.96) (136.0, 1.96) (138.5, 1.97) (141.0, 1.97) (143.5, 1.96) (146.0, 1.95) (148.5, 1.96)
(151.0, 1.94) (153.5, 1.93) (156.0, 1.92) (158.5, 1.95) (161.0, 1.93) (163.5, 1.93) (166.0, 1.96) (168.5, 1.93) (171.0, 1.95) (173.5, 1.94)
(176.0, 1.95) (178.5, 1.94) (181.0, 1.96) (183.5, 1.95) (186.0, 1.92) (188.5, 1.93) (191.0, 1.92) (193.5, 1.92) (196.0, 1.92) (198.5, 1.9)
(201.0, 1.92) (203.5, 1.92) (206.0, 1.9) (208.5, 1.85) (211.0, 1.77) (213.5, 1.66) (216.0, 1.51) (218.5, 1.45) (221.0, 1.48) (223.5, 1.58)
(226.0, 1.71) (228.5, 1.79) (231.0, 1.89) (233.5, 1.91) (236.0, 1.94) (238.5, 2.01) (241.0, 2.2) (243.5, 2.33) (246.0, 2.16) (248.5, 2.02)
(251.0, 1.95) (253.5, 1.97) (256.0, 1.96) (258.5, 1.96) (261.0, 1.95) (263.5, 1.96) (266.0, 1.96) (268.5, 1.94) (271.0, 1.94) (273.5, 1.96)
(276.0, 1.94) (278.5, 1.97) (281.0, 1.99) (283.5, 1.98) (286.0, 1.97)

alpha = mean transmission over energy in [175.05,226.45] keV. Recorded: 1.81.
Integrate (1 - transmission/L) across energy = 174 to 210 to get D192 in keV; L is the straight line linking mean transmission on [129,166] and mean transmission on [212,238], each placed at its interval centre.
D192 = -2.3 keV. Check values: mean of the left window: 1.95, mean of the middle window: 1.92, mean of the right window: 1.7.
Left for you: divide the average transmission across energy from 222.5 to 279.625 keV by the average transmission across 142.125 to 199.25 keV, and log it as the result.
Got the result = 1.01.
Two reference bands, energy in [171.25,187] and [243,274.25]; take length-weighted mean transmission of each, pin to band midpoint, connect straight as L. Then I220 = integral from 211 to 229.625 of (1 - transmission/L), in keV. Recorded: 3.4 keV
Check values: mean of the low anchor 1.94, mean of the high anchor 2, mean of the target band 1.61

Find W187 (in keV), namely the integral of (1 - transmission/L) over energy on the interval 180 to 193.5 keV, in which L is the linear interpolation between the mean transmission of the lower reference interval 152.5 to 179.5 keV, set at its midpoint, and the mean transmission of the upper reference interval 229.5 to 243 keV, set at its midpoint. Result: 0.2 keV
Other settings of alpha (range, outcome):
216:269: 1.9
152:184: 1.94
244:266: 2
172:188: 1.94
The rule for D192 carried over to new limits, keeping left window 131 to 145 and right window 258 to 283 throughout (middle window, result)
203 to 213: 0.6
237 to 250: -1.2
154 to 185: 0.3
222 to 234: 1.2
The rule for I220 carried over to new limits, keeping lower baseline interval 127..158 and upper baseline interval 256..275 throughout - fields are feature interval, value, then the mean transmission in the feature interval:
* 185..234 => 4.11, 1.79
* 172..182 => 0.04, 1.95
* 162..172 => 0.06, 1.94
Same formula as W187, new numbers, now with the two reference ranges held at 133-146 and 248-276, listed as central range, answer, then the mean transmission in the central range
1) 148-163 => 0.2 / 1.94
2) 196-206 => 0.2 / 1.91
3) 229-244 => -0.5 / 2.02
